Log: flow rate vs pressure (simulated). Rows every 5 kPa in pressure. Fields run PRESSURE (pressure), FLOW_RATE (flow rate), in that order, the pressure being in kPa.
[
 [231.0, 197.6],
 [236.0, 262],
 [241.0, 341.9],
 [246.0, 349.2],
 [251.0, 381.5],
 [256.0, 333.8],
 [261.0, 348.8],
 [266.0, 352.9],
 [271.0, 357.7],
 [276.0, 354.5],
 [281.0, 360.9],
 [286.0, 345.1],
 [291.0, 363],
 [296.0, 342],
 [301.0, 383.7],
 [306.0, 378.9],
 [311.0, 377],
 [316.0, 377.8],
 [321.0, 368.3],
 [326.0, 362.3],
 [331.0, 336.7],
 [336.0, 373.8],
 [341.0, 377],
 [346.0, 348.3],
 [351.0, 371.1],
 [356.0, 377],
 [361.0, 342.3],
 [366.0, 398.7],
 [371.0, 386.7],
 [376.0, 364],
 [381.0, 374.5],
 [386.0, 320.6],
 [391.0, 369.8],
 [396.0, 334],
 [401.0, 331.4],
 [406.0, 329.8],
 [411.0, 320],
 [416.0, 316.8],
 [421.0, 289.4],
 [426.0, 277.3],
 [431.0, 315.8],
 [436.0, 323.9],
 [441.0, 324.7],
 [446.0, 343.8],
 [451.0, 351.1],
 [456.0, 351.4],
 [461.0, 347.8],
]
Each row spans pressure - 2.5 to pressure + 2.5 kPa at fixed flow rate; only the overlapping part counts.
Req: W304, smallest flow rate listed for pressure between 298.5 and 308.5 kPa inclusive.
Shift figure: 378.9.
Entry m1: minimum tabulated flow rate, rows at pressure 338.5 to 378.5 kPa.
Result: 342.3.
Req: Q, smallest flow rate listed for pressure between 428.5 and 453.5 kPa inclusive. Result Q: 315.8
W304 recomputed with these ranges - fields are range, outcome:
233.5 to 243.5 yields 262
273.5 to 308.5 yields 342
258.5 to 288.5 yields 345.1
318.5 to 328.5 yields 362.3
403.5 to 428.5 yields 277.3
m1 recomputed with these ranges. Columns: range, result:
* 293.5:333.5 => 336.7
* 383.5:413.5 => 320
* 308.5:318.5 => 377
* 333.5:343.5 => 373.8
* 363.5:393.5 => 320.6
